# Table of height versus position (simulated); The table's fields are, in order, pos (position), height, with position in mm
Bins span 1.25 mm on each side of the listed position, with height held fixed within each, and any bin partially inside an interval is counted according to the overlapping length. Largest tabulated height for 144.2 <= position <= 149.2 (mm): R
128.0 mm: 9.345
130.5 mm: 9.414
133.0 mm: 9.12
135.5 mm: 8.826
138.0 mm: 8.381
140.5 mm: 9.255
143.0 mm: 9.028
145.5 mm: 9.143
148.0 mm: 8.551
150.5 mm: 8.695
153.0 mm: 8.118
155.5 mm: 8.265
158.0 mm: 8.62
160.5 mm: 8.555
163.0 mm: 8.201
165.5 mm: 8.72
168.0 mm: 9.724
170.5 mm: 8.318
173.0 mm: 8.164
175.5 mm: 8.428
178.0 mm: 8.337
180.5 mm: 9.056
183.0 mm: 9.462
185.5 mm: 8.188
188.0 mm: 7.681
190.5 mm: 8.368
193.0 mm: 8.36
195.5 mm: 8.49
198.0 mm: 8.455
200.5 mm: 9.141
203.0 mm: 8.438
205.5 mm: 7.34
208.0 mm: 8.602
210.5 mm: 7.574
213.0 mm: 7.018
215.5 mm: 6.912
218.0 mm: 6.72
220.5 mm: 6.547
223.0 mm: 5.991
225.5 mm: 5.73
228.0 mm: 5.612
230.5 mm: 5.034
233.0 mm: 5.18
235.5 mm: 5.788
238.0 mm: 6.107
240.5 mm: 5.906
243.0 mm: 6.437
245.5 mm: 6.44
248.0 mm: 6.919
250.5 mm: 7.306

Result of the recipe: 9.143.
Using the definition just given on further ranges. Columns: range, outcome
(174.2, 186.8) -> 9.462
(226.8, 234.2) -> 5.612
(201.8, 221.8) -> 8.602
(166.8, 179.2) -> 9.724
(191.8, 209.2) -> 9.141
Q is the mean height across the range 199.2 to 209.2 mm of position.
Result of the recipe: 8.38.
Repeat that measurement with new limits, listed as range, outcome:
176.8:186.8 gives 8.76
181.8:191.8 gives 8.42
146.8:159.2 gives 8.45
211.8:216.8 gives 6.96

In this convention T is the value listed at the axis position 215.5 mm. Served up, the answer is 6.912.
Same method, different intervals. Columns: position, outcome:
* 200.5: 9.141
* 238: 6.107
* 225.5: 5.73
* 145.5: 9.143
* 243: 6.437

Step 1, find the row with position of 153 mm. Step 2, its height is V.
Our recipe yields 8.118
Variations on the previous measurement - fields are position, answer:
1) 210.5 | 7.574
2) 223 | 5.991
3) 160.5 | 8.555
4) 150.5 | 8.695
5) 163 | 8.201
